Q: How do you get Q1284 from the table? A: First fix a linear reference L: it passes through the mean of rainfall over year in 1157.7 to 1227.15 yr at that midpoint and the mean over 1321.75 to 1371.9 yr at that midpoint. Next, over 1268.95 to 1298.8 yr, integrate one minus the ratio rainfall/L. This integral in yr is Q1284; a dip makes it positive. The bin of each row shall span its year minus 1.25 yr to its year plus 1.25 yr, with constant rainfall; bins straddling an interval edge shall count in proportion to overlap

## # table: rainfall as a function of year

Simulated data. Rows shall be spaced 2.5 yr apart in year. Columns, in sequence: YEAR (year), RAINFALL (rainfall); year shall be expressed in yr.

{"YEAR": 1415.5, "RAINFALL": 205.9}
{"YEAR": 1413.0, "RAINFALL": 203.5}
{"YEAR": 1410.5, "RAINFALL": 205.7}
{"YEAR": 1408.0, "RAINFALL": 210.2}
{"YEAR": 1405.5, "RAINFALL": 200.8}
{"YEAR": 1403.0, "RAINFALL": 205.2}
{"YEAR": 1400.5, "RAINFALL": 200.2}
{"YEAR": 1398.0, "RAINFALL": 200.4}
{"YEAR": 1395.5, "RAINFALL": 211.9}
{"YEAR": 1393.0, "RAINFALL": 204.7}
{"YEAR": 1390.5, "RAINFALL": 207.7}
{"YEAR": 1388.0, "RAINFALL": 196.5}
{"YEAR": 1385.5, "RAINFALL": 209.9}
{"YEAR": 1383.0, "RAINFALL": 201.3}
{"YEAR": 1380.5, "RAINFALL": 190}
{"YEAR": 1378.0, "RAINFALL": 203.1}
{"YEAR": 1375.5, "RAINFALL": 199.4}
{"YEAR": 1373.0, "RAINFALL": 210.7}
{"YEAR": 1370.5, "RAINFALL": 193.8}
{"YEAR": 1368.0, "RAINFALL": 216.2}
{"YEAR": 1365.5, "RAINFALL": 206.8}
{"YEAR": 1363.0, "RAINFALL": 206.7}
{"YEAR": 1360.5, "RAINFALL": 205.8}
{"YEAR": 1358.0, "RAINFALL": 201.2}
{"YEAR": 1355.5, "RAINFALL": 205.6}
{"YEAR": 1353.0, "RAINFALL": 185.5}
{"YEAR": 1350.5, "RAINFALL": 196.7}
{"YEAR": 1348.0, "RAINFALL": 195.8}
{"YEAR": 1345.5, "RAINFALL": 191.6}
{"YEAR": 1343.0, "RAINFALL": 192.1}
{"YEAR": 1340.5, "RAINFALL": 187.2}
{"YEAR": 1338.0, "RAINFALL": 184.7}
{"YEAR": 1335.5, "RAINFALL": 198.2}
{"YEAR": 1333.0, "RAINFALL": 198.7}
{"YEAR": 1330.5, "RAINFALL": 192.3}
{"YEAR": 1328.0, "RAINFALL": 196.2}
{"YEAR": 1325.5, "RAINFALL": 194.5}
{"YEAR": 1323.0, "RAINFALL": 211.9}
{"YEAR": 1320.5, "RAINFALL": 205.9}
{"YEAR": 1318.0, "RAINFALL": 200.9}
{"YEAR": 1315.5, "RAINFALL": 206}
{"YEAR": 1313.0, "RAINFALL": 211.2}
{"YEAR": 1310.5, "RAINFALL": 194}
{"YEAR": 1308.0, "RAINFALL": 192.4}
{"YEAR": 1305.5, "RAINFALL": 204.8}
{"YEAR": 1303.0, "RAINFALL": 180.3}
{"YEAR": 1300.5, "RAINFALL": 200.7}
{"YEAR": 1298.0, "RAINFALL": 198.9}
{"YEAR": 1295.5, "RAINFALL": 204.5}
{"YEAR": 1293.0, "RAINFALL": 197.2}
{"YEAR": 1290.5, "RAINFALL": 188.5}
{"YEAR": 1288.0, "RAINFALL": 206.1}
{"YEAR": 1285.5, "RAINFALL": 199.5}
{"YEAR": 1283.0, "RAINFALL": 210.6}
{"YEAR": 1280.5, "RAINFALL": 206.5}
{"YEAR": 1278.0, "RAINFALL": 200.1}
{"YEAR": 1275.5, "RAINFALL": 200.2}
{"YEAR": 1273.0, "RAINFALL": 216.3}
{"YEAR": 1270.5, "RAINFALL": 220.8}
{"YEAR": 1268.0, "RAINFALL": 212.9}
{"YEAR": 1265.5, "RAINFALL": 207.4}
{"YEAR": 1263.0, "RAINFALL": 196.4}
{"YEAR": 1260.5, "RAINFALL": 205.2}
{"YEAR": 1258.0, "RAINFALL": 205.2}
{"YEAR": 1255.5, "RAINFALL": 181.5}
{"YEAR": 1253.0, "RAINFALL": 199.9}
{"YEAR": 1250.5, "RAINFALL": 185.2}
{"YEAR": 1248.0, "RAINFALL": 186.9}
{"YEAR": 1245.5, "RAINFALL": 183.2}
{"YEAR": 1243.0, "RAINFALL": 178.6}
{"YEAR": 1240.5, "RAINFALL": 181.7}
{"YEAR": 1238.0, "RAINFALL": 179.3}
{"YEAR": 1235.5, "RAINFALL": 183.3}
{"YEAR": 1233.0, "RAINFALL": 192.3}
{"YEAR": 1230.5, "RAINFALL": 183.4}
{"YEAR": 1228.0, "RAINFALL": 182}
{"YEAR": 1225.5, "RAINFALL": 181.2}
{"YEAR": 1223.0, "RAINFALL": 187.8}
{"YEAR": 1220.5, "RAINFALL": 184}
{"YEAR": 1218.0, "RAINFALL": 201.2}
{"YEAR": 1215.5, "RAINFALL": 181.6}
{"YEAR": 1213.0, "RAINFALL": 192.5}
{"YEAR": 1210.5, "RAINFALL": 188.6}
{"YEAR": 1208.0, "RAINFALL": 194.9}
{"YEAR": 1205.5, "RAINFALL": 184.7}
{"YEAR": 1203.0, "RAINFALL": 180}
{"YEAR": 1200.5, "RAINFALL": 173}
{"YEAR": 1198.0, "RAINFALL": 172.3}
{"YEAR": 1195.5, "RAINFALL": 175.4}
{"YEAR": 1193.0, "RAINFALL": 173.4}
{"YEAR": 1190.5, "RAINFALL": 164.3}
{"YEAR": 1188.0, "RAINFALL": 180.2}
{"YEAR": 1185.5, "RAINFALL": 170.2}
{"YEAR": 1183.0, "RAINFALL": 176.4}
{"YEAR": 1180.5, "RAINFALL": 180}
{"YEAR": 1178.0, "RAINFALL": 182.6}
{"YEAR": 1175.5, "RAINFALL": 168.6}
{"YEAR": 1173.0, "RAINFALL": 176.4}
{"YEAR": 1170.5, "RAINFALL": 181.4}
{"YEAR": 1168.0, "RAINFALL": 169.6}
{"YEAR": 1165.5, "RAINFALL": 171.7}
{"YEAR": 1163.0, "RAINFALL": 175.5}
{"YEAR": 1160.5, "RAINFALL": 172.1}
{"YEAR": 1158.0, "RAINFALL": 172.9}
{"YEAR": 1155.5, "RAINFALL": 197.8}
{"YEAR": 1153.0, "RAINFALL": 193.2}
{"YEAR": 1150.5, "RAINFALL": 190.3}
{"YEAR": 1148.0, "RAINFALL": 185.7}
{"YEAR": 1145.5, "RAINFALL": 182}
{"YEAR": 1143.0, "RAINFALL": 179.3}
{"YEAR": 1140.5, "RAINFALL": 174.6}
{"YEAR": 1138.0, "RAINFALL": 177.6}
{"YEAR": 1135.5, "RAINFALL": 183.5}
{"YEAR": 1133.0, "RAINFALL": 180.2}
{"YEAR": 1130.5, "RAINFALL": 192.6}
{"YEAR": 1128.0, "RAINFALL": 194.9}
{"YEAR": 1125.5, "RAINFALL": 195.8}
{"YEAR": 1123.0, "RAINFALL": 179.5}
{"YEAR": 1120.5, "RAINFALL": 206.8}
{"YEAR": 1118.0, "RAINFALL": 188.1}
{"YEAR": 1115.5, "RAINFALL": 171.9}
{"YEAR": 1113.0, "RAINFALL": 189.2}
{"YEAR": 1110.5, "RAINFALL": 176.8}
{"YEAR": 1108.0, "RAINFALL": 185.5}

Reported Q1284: -2.2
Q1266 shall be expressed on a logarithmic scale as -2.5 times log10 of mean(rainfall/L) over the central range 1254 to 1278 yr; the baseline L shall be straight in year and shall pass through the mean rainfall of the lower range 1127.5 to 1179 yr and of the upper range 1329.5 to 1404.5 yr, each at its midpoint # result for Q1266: -0.08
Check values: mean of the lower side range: 181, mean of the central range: 205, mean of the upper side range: 200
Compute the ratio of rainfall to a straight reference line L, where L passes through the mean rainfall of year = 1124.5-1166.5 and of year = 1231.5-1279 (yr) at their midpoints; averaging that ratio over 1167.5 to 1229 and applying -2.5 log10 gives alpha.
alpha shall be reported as 0.05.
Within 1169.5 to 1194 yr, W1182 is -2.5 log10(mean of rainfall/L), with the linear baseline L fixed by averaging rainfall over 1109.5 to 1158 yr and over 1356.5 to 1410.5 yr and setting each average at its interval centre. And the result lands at 0.08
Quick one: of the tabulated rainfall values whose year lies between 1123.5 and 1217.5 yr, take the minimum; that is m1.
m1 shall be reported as 164.3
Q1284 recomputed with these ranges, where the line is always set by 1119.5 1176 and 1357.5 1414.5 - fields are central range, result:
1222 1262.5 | 0.8 yr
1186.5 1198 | 0.8 yr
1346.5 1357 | 0.3 yr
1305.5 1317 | -0.2 yr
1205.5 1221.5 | -0.1 yr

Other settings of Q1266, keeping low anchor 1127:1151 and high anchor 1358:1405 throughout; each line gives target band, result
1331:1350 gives 0.04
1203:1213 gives 0.00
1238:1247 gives 0.07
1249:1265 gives -0.01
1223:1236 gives 0.04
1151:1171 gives 0.04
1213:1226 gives 0.01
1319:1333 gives 0.00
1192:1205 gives 0.08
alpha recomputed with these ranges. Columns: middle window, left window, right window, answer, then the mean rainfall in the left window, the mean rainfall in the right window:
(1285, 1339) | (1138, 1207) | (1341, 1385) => -0.02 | 178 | 200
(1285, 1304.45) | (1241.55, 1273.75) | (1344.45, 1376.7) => 0.01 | 198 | 201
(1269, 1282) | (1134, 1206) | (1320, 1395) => -0.10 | 178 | 200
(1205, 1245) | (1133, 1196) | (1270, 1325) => 0.02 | 178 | 202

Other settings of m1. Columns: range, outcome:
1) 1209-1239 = 179.3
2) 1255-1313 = 180.3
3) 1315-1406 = 184.7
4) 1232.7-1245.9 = 178.6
